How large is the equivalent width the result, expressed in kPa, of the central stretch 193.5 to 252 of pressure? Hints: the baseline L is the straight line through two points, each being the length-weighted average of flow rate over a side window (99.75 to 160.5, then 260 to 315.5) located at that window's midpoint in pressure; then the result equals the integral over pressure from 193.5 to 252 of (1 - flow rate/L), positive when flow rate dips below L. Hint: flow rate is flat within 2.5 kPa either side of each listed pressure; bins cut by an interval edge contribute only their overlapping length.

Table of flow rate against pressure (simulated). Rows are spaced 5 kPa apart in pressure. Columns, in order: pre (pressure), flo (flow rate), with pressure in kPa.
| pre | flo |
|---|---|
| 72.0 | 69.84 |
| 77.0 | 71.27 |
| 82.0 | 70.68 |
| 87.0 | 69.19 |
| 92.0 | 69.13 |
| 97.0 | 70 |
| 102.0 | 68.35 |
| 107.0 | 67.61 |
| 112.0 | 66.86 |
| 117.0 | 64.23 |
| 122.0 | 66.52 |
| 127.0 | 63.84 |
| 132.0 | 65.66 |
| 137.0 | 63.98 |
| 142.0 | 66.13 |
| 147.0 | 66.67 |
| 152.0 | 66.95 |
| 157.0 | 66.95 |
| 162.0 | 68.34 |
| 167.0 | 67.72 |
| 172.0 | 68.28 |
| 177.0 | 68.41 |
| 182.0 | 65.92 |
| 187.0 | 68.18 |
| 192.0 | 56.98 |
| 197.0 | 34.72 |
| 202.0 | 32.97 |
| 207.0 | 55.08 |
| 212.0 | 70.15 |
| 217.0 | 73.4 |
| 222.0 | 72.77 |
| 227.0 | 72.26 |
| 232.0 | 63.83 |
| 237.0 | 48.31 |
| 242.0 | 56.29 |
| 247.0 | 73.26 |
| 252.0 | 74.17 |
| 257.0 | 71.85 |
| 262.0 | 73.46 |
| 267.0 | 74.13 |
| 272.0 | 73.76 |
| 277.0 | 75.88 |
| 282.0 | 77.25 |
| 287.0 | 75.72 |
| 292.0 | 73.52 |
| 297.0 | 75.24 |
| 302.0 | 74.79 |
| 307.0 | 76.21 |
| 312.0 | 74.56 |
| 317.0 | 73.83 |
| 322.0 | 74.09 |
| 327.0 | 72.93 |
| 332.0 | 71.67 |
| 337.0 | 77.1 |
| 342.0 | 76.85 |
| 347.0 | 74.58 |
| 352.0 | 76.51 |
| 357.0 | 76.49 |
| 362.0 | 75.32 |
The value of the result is 9.40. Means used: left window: 66.2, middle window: 60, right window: 74.9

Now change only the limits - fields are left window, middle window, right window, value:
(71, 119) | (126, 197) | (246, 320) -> 5.8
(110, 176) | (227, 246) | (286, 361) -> 3.0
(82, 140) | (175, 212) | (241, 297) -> 7.8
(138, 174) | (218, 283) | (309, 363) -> 1.4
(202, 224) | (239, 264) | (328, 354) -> -0.8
